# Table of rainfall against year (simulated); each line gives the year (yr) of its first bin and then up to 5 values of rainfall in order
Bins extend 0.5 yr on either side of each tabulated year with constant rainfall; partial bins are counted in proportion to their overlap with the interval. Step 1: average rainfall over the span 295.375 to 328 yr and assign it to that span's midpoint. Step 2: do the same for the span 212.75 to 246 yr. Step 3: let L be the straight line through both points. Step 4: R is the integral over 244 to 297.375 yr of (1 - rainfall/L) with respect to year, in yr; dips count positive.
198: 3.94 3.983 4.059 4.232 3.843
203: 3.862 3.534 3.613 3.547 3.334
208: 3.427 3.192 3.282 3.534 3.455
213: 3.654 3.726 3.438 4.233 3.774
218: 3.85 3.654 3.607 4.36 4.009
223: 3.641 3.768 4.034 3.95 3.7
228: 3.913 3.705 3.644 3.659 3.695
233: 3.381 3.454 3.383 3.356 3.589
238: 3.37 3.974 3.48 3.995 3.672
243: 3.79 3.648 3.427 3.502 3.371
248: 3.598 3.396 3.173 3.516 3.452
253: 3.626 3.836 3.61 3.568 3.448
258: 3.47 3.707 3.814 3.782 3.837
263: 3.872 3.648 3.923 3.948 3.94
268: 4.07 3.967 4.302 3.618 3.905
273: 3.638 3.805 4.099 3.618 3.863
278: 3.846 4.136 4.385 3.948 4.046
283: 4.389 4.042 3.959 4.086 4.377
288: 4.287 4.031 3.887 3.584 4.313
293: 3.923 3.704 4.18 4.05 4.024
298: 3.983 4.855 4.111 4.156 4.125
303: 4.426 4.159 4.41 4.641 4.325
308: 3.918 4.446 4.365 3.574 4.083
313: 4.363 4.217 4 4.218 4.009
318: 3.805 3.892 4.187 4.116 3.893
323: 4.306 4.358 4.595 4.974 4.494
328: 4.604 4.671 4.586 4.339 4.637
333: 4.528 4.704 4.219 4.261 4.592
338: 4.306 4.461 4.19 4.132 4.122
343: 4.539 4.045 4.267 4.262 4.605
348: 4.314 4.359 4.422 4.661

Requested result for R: 1.8 yr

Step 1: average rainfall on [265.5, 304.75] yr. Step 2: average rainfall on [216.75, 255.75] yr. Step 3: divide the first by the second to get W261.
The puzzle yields 1.11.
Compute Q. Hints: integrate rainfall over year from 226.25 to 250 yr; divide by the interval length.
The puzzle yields 3.59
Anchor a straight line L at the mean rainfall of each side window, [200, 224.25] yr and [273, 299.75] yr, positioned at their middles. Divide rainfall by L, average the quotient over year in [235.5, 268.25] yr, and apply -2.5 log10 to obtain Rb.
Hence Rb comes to 0.069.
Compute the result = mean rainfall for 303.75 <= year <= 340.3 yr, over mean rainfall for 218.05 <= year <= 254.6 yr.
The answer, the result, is 1.18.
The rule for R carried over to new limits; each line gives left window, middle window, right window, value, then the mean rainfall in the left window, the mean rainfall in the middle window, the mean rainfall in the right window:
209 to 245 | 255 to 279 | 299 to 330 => 0.8 yr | 3.69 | 3.82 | 4.26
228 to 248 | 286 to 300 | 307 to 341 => -0.2 yr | 3.59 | 4.09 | 4.3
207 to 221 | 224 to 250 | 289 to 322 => 0.9 yr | 3.62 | 3.62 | 4.12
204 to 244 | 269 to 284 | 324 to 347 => 0.2 yr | 3.66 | 3.97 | 4.44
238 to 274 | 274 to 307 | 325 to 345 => -0.7 yr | 3.7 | 4.11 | 4.44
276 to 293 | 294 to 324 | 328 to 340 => 0.7 yr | 4.06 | 4.16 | 4.48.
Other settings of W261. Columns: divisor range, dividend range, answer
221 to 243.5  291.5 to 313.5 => 1.13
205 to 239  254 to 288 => 1.07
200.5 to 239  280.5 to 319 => 1.12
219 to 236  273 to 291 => 1.08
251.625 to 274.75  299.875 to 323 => 1.10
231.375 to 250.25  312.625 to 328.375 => 1.20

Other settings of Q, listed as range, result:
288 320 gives 4.13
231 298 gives 3.79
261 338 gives 4.15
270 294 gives 3.99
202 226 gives 3.68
